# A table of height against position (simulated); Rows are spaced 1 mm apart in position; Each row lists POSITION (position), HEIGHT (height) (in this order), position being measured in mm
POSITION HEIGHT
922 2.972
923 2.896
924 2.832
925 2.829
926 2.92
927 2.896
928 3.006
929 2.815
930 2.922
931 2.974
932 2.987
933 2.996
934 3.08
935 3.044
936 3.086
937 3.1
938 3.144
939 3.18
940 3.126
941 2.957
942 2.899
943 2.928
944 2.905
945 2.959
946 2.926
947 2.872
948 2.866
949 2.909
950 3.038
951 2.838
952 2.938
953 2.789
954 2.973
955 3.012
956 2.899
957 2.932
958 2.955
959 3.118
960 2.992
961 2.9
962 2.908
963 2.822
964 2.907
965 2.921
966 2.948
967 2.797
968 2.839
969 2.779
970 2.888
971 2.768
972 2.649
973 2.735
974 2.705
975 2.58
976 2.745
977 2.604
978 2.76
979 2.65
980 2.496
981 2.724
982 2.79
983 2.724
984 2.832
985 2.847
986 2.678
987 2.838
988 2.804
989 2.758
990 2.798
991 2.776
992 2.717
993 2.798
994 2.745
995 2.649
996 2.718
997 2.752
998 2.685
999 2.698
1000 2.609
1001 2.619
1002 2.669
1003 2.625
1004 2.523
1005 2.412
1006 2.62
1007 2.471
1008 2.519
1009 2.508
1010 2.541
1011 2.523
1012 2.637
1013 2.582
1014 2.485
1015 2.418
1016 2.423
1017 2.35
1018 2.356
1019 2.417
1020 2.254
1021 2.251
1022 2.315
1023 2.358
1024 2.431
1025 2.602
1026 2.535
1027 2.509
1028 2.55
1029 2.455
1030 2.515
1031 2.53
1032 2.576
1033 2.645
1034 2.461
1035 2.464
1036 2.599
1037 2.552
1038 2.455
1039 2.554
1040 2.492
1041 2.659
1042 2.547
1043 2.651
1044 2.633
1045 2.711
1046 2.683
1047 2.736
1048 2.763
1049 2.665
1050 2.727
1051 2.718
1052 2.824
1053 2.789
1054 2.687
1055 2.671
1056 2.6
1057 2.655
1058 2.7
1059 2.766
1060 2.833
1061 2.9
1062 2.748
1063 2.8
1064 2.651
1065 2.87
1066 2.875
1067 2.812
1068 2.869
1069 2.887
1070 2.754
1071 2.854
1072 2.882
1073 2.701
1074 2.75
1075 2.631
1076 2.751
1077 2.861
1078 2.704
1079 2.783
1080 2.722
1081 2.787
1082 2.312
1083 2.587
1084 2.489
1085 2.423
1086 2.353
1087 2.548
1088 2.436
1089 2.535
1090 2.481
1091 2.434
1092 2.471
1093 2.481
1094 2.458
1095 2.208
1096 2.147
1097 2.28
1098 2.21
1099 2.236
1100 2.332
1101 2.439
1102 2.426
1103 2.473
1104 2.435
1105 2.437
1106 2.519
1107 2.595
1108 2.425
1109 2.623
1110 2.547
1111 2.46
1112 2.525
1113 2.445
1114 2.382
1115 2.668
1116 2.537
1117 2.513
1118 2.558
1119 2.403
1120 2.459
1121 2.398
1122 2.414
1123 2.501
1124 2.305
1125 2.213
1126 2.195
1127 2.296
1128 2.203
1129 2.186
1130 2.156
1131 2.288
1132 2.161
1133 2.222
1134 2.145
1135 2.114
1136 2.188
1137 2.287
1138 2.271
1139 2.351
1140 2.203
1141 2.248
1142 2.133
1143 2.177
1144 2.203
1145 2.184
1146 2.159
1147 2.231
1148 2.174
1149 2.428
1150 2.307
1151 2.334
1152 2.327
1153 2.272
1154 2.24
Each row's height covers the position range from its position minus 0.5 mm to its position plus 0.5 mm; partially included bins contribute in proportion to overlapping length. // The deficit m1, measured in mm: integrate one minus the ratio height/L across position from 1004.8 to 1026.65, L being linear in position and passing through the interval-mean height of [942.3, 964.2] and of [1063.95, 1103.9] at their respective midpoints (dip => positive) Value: 2.4 mm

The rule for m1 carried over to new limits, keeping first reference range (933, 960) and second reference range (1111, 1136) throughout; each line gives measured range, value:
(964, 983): 0.90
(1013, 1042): 2.30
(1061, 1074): -1.35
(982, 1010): 1.22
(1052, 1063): -0.68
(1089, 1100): 0.45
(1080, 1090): -0.10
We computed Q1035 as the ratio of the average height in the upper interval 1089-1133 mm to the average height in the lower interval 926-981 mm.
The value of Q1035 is 0.83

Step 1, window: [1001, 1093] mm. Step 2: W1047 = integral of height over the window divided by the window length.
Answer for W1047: 2.6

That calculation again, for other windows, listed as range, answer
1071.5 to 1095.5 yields 2.57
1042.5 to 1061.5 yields 2.72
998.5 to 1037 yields 2.5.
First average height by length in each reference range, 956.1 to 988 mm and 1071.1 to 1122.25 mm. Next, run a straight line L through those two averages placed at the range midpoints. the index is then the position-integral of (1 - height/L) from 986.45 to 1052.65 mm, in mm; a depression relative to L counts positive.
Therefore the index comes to 2.61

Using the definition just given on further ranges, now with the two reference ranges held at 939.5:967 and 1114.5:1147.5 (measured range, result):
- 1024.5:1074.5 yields -1.9 mm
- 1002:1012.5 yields 0.7 mm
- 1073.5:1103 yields -0.6 mm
